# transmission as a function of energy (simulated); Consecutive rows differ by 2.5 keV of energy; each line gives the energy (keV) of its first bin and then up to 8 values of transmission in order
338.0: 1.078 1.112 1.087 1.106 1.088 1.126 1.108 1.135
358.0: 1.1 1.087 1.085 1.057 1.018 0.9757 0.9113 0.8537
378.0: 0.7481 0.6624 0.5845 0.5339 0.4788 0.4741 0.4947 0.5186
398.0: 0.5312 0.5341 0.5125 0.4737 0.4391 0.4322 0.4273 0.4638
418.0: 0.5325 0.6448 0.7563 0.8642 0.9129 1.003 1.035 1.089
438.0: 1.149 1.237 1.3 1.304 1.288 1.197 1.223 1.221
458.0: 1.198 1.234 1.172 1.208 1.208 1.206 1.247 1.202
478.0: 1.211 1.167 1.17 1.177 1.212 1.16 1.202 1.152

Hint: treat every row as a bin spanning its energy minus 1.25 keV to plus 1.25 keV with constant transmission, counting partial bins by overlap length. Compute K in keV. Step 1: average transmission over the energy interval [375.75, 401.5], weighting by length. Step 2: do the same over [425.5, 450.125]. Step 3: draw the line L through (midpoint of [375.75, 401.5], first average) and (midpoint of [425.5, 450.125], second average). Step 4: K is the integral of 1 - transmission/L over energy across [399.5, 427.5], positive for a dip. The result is 9.7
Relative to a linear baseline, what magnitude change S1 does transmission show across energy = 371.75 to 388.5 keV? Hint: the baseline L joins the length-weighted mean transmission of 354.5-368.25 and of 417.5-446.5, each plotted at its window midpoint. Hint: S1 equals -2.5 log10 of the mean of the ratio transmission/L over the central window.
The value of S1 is 0.47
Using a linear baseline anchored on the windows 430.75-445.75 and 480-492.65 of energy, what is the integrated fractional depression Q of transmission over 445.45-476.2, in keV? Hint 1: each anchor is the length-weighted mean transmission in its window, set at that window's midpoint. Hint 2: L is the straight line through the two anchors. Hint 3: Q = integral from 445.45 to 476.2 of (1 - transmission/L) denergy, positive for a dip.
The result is -1.3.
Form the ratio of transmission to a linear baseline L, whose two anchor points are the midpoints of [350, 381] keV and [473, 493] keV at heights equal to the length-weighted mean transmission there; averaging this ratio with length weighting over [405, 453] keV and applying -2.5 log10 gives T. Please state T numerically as 0.242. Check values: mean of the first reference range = 0.994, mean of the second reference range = 1.19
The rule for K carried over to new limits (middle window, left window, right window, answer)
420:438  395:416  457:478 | -3.9 keV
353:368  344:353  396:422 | -1.6 keV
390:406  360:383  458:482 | 7.8 keV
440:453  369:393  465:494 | -3.0 keV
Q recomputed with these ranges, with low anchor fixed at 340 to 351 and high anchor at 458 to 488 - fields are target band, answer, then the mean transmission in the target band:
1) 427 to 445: 0.89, 1.11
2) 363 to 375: 1.37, 0.992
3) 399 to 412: 7.58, 0.478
